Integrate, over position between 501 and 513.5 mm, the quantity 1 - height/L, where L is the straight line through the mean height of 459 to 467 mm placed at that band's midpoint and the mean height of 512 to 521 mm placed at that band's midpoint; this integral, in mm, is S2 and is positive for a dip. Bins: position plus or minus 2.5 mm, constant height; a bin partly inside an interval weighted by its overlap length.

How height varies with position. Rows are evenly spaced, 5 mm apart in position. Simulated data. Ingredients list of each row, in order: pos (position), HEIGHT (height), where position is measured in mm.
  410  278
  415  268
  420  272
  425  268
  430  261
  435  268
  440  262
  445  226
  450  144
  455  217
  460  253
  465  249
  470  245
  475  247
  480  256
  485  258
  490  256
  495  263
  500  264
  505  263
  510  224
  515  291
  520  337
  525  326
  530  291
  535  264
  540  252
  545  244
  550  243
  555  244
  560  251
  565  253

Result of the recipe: 1.9 mm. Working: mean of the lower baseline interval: 251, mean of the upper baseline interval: 305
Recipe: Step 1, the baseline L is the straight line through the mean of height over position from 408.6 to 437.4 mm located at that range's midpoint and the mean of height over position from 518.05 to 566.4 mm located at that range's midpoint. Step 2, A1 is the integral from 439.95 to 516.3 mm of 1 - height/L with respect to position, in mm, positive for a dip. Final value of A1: 7.3 mm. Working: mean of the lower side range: 269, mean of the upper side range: 270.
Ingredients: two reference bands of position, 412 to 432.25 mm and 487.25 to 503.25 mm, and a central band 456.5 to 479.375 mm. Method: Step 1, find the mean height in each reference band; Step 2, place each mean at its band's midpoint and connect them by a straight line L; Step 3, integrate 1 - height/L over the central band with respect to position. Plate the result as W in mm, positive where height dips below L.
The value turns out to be 1.4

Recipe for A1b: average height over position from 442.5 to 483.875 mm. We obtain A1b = 231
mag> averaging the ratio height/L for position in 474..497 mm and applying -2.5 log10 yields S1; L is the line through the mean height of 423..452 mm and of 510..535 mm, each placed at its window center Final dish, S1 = 0.065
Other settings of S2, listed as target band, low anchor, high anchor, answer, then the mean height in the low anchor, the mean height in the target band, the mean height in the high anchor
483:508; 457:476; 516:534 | 1.7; 248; 260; 311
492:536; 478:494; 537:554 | -5.0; 257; 281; 247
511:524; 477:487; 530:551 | -2.5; 256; 305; 256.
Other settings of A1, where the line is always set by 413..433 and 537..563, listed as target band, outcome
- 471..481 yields 0.3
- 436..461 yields 4.0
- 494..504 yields -0.3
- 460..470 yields 0.4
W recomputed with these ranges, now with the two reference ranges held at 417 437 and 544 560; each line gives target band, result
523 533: -2.3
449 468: 2.9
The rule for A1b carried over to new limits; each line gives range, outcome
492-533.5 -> 282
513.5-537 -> 303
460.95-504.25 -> 255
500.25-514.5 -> 253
